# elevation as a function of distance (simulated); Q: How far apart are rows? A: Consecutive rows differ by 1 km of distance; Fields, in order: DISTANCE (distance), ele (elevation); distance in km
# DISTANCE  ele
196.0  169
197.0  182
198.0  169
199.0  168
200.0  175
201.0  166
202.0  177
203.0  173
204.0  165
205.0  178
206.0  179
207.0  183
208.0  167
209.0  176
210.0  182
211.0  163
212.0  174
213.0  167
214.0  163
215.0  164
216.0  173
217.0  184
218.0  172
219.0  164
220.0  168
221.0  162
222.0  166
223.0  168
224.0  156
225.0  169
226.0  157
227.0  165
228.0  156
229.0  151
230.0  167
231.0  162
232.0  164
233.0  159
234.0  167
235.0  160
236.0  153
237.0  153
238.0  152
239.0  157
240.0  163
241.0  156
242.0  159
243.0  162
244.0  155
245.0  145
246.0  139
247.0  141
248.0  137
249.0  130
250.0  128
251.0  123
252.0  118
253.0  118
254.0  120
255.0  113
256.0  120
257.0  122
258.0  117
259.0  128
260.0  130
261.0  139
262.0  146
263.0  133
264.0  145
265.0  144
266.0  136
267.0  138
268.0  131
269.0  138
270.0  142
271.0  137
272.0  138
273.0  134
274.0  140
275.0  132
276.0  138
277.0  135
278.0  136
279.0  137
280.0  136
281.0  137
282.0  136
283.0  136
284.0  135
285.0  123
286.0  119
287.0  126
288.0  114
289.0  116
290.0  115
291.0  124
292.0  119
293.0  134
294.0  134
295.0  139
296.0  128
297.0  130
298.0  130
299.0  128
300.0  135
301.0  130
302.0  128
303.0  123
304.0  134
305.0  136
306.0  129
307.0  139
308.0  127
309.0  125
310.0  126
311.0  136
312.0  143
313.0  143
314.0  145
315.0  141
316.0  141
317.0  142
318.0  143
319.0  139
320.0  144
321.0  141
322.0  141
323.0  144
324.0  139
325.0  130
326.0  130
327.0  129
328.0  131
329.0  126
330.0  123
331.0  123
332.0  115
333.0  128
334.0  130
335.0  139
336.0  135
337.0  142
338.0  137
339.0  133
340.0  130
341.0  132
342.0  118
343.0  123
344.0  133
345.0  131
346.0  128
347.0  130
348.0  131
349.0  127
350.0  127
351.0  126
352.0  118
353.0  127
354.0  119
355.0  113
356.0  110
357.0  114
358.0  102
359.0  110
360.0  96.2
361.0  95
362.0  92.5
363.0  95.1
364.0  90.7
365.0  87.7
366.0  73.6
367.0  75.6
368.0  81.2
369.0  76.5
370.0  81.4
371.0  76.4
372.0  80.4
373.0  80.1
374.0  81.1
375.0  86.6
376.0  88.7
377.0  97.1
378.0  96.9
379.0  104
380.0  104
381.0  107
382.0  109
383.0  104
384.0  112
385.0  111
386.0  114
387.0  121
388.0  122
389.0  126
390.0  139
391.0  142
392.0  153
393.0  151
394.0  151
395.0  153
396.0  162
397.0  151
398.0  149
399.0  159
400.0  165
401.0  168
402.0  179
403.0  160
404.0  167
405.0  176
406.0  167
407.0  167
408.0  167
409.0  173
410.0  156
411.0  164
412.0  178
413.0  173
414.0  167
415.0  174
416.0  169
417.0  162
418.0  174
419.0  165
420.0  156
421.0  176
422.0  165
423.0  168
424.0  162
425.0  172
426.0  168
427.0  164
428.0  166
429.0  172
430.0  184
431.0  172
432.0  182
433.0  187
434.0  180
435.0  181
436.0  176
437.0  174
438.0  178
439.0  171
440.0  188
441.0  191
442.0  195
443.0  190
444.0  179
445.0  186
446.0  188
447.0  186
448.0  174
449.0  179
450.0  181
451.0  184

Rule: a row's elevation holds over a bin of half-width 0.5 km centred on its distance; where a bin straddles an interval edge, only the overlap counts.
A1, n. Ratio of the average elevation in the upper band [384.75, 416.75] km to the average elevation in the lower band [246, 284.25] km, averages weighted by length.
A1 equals 1.2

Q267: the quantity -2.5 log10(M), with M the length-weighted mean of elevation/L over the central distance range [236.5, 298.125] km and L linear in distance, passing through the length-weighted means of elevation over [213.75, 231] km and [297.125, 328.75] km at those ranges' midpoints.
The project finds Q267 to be 0.12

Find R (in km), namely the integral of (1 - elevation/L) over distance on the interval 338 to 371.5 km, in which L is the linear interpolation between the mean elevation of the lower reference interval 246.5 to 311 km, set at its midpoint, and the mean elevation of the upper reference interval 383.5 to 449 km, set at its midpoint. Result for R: 8.9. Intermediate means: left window 131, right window 165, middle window 110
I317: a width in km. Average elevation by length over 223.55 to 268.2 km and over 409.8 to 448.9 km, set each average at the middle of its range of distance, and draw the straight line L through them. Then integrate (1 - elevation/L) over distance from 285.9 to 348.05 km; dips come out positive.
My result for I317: 9.8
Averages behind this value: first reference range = 144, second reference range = 175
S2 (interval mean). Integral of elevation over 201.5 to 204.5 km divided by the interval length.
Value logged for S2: 172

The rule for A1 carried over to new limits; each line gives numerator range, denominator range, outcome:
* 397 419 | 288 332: 1.26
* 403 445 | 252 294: 1.33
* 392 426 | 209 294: 1.14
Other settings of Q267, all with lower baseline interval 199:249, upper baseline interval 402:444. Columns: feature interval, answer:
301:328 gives 0.23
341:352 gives 0.31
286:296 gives 0.32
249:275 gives 0.25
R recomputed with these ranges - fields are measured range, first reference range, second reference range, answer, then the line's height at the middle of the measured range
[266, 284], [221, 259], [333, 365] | 0.3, 138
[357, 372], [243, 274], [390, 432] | 6.4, 155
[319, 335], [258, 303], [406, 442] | 1.4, 145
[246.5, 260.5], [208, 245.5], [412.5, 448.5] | 3.4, 165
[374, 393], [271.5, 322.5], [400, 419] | 5.6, 160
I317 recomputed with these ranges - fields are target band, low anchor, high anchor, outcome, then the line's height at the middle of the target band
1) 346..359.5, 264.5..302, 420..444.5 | 2.9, 153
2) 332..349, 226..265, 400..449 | 3.1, 160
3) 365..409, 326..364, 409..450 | 7.5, 148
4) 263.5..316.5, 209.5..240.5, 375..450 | 9.5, 162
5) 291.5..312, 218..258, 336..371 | -0.4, 129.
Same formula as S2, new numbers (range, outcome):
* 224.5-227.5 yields 164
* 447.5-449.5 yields 176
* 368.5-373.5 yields 79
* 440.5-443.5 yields 192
